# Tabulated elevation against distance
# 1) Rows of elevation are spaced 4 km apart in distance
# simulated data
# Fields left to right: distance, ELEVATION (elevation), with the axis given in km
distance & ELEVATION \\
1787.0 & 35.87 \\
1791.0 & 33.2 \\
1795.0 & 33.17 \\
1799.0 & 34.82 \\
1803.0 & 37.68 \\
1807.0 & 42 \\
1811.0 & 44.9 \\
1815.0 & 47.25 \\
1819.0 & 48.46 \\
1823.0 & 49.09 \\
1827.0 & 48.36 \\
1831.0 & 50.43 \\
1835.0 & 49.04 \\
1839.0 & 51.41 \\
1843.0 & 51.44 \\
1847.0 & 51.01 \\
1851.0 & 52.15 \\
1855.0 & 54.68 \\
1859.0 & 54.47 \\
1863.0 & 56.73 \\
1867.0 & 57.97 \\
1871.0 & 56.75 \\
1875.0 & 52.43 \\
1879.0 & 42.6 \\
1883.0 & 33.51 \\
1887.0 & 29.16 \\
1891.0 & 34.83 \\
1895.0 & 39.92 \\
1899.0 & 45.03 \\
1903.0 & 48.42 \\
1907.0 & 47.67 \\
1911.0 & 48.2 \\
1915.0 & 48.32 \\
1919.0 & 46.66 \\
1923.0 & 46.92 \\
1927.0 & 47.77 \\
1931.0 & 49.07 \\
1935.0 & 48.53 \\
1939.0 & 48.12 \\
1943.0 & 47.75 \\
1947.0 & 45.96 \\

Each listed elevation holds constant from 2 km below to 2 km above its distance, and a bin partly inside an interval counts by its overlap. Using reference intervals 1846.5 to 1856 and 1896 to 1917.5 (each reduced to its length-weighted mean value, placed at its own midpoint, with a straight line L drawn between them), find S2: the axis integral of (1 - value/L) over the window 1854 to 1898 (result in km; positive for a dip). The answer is 3.5 km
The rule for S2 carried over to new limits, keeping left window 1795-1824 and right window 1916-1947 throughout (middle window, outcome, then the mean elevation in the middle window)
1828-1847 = -2.9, 50.5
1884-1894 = 2.8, 32.9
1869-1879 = -1.5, 52.2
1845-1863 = -3.7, 53.5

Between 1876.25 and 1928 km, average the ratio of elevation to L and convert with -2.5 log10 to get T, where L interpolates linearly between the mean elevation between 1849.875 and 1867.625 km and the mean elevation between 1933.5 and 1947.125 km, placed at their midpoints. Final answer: 0.19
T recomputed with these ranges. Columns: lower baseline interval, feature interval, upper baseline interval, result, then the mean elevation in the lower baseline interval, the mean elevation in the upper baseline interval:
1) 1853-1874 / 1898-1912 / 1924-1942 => 0.09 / 55.9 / 48.3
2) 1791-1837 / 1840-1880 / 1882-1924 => -0.23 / 43.6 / 42.7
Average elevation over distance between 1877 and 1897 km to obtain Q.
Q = 36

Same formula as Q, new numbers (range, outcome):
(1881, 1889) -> 31.3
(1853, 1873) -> 56.1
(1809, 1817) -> 46.1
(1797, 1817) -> 41.3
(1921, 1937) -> 48.1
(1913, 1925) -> 47.3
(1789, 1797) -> 33.2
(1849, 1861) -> 53.8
